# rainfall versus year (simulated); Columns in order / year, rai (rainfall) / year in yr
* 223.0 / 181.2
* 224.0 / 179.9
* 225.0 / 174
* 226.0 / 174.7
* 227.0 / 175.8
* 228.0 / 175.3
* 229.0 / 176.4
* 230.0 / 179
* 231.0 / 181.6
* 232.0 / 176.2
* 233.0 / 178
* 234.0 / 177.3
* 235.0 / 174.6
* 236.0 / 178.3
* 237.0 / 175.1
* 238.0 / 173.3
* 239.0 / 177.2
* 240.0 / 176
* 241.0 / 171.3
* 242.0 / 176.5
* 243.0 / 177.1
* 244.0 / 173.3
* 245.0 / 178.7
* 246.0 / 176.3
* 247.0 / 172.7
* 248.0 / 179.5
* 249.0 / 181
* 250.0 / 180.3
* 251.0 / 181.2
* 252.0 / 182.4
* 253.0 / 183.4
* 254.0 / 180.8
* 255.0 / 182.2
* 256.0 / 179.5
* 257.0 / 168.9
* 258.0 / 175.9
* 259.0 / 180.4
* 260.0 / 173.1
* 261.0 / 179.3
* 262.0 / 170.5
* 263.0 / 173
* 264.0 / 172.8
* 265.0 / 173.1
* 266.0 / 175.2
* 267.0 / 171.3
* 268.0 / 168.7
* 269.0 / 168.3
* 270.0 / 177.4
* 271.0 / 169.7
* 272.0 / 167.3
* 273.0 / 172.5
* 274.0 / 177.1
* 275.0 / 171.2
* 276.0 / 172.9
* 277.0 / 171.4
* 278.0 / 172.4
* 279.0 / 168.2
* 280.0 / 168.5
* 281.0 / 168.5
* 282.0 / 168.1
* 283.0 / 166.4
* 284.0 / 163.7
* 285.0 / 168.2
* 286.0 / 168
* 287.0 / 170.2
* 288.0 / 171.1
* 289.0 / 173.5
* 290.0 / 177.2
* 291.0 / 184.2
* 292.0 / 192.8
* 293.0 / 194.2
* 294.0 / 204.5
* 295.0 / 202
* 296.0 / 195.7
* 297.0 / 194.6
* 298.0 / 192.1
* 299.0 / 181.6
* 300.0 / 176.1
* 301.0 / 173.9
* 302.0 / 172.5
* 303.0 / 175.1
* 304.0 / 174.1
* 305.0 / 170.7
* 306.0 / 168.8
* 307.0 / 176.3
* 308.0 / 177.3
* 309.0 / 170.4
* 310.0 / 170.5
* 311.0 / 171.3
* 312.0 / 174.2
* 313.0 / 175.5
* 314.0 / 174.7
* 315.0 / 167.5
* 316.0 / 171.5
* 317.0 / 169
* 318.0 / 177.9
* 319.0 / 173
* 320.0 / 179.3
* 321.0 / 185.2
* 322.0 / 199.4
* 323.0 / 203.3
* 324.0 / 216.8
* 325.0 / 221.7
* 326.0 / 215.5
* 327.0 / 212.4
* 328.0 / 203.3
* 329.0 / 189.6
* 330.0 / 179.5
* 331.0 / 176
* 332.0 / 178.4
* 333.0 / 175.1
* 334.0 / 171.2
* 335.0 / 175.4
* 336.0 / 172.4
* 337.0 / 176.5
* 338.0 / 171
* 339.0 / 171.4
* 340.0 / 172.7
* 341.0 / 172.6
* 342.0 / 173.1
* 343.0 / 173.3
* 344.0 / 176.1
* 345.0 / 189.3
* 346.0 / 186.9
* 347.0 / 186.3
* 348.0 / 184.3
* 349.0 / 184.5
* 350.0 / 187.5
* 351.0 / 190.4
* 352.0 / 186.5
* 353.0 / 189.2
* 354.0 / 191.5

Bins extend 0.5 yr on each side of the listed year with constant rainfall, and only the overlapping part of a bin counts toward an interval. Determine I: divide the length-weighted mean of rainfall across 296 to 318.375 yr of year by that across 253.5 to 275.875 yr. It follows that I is 1.01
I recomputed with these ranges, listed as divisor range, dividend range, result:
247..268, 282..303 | 1.02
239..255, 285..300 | 1.04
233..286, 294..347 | 1.04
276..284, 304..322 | 1.03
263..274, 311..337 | 1.08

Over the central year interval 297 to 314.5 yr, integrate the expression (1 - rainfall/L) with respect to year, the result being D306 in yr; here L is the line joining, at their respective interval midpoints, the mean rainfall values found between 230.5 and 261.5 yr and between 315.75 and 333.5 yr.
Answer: 1.11 yr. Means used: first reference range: 177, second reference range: 191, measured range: 176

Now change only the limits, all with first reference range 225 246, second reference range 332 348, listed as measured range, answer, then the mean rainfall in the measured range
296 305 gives -0.2 yr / 180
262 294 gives 0.6 yr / 173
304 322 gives 0.2 yr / 174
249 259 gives -0.2 yr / 180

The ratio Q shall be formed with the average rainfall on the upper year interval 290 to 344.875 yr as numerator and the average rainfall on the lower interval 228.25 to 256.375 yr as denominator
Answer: 1.03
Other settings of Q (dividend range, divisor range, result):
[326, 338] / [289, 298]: 0.96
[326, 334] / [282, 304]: 1.04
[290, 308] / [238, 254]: 1.03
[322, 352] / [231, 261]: 1.05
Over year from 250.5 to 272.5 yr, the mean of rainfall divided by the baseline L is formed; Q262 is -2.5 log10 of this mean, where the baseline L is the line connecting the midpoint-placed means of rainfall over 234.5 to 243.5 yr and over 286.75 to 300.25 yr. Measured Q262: 0.03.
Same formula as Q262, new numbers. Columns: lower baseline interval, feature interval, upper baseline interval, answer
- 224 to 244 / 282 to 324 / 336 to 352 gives 0.00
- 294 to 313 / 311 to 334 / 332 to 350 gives -0.05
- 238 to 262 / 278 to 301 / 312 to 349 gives 0.01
